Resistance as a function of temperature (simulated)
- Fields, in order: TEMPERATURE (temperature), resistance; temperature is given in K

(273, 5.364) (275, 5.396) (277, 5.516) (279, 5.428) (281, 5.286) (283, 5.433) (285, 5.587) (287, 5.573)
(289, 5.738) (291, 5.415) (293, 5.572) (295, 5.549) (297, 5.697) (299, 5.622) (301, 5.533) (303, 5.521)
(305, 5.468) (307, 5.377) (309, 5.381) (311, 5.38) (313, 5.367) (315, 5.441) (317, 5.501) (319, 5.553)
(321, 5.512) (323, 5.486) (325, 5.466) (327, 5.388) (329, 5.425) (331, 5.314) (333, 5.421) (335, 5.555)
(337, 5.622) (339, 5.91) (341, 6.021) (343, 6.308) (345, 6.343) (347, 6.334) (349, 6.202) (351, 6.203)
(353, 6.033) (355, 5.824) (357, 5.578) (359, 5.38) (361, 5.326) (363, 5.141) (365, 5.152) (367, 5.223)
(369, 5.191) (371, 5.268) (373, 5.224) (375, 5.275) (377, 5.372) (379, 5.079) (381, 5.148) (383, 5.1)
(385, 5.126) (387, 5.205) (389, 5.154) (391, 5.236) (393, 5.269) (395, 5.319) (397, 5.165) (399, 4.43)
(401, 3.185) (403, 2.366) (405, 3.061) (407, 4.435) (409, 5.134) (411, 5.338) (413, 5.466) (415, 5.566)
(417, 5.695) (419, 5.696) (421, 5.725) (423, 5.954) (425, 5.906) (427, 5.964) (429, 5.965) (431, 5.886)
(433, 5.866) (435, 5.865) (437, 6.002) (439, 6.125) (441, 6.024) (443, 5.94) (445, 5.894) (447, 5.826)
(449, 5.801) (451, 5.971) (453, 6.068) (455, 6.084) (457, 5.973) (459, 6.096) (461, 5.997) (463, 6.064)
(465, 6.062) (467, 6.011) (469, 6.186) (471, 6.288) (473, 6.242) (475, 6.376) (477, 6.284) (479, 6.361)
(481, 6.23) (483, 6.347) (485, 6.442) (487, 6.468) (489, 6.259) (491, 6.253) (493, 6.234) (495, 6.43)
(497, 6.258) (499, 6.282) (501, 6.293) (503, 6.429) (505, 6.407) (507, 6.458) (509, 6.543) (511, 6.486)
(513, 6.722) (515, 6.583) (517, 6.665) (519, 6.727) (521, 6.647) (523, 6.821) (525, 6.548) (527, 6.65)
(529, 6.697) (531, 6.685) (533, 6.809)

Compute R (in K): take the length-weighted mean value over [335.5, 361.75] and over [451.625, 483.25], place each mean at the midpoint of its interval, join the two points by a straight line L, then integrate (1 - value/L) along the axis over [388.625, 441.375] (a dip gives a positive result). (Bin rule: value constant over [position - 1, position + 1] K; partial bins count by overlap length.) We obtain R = 7.1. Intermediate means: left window 5.93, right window 6.16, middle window 5.24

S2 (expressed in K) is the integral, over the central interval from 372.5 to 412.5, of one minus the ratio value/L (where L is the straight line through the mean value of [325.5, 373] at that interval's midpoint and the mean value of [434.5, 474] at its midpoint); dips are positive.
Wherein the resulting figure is 7.0 K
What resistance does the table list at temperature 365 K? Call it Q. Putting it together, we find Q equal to 5.152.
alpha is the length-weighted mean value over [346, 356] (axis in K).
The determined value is 6.12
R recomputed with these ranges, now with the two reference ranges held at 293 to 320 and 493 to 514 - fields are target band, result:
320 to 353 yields -0.9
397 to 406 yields 3.7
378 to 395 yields 2.0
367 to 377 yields 1.0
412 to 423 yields 0.7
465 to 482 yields 0.1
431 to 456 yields 0.8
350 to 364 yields 0.2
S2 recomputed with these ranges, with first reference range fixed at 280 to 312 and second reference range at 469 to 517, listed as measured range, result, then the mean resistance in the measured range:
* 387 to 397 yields 1.2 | 5.23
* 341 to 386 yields 2.0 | 5.55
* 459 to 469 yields 0.3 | 6.05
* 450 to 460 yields 0.3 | 6.04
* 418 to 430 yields 0.4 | 5.87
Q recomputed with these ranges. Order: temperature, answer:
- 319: 5.553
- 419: 5.696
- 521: 6.647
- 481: 6.23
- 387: 5.205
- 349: 6.202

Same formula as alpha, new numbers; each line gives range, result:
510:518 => 6.61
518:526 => 6.69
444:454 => 5.91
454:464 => 6.04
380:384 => 5.12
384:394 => 5.2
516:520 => 6.7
